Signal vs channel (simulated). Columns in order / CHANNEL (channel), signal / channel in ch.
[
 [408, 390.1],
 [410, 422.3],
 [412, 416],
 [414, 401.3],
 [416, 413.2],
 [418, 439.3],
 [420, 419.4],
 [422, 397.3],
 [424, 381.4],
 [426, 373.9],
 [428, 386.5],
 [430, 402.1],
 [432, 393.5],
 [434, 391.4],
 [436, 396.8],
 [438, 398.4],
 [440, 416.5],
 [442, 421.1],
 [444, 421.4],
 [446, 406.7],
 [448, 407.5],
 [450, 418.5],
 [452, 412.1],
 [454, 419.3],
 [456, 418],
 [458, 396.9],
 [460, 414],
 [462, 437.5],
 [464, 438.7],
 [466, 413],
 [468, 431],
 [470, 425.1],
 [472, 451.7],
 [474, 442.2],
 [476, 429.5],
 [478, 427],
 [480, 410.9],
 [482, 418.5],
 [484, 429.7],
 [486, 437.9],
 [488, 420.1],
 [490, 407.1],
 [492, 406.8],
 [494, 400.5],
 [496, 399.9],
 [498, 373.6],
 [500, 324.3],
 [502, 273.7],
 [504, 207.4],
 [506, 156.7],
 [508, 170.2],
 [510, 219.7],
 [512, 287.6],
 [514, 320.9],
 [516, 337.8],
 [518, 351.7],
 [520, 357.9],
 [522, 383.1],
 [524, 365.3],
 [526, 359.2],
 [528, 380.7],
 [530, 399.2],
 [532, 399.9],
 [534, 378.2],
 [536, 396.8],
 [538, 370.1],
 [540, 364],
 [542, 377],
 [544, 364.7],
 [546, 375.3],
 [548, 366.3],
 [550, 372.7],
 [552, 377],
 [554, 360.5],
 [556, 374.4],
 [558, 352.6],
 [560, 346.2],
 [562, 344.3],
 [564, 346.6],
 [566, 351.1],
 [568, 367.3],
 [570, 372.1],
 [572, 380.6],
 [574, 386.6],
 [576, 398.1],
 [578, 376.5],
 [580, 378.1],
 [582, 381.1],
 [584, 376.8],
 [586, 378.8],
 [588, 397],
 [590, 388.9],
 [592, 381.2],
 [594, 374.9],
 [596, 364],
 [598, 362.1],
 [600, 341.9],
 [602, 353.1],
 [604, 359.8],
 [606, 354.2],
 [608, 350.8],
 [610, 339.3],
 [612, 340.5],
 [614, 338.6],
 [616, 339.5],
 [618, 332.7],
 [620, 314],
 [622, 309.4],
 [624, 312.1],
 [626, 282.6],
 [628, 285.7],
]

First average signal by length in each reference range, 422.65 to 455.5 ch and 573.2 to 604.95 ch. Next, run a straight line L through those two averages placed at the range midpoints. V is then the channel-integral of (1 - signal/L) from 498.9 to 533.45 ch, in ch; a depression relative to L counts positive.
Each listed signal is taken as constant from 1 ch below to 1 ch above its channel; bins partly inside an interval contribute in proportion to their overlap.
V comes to 6.7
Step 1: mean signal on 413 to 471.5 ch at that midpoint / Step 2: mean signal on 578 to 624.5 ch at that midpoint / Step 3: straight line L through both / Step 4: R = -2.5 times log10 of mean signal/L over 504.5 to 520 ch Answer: 0.40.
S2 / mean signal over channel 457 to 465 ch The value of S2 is 422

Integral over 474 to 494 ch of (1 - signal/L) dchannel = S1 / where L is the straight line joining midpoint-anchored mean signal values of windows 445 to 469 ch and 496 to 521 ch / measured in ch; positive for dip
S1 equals -4.1 ch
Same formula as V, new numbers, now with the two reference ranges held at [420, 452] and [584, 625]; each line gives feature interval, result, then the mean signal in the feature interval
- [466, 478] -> -1.29 ch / 433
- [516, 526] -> 0.41 ch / 361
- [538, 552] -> -0.03 ch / 371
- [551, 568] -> 0.39 ch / 357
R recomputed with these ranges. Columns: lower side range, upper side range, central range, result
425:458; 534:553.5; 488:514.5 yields 0.25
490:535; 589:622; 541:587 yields -0.08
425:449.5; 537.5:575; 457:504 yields -0.04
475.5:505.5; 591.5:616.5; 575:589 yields -0.07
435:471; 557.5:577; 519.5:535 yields 0.01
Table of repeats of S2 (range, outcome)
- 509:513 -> 254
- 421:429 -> 385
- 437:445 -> 414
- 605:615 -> 345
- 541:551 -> 371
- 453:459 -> 411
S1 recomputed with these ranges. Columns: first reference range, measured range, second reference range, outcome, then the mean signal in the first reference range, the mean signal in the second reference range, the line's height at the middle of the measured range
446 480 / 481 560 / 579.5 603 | 9.1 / 423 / 373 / 401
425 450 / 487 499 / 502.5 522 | -3.7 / 402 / 274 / 307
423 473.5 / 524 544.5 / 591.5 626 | -0.2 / 411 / 343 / 375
